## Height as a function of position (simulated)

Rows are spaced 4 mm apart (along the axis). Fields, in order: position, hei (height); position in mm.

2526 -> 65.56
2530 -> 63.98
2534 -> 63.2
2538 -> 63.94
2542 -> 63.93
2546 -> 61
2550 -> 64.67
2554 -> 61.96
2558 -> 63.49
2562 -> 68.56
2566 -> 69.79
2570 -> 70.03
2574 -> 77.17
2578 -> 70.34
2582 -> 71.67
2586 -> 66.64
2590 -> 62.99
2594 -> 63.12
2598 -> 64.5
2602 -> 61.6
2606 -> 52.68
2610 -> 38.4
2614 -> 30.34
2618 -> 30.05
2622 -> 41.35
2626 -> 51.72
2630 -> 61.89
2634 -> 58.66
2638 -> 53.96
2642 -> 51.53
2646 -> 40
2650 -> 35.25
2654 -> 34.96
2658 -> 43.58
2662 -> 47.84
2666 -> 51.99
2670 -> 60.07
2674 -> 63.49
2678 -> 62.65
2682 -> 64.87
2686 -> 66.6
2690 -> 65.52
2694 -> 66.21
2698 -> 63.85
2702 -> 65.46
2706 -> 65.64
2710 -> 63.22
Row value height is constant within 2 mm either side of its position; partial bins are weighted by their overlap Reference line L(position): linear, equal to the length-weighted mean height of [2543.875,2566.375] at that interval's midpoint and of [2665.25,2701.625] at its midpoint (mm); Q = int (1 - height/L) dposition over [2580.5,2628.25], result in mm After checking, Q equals 8.4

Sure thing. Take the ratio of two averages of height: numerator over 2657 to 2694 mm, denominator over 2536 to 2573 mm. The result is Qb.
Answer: 0.9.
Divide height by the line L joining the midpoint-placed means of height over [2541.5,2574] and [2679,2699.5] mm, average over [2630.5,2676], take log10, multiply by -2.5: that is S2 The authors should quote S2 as 0.30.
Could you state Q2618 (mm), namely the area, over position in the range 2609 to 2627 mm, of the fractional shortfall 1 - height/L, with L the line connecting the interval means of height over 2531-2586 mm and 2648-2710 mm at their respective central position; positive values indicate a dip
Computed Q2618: 7.1 mm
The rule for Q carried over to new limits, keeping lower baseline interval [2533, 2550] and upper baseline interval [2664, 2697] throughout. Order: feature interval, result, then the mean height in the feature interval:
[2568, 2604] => -2.6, 67.6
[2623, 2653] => 6.3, 49.6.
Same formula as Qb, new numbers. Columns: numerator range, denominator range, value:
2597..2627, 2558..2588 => 0.65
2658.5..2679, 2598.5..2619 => 1.25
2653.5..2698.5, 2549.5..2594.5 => 0.86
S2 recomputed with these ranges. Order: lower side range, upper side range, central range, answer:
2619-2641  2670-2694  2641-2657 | 0.379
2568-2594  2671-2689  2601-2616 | 0.455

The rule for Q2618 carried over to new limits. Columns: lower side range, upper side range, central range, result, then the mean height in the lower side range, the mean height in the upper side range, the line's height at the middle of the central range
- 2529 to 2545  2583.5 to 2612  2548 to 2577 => -3.1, 63.6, 58.8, 61.6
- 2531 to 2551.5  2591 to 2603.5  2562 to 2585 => -2.9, 63.3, 63.1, 63.2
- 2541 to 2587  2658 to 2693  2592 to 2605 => 0.6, 67.5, 59.6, 65.1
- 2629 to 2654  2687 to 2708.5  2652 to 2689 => 1.4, 48.5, 65.3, 57.2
